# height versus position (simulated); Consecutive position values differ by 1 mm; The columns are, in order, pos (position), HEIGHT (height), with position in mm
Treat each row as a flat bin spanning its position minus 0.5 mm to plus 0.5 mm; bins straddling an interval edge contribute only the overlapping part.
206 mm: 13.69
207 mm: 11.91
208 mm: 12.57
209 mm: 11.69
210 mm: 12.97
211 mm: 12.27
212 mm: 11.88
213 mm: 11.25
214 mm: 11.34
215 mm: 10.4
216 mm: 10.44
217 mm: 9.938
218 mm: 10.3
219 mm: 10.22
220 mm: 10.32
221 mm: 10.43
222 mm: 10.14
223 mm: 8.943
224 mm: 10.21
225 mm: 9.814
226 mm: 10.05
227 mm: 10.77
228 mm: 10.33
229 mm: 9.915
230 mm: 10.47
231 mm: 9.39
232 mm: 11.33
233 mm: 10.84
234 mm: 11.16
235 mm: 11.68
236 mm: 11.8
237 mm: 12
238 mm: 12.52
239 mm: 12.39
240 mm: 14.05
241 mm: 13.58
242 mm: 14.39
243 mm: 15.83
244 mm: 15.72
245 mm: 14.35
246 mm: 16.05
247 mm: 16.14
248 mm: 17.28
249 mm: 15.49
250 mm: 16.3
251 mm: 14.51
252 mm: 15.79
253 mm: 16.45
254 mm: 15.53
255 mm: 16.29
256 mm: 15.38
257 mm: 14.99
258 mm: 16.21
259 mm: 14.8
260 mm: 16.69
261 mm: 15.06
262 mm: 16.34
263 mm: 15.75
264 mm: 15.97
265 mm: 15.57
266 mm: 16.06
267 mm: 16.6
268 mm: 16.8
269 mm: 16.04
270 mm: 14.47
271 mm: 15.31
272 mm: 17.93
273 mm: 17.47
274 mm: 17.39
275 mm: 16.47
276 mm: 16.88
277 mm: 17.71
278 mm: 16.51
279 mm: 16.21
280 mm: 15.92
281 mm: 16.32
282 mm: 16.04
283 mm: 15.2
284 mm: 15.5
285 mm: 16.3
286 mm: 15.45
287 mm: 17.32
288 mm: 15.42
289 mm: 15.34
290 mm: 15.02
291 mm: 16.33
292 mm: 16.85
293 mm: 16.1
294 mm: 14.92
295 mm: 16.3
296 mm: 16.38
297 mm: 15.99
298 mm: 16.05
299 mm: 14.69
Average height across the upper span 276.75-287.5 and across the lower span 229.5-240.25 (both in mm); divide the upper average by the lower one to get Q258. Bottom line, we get 1.40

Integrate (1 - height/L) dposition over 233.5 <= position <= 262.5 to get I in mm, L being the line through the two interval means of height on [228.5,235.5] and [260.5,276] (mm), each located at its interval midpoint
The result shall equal -3.67 mm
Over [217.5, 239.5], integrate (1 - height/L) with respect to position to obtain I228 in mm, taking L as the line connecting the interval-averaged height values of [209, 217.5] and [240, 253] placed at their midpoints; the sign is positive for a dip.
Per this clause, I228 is 4.2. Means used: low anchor 11.3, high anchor 15.4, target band 10.7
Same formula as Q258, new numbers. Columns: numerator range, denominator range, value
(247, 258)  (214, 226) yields 1.56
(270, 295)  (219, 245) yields 1.40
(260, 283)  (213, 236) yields 1.56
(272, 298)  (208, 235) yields 1.52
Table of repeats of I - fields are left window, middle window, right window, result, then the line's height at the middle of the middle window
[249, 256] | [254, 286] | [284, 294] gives -0.55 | 15.8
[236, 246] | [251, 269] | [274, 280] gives -0.56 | 15.4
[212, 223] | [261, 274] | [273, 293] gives -1.15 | 14.9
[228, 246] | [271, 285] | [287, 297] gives -1.38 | 15.1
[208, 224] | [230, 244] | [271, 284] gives 0.46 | 12.8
